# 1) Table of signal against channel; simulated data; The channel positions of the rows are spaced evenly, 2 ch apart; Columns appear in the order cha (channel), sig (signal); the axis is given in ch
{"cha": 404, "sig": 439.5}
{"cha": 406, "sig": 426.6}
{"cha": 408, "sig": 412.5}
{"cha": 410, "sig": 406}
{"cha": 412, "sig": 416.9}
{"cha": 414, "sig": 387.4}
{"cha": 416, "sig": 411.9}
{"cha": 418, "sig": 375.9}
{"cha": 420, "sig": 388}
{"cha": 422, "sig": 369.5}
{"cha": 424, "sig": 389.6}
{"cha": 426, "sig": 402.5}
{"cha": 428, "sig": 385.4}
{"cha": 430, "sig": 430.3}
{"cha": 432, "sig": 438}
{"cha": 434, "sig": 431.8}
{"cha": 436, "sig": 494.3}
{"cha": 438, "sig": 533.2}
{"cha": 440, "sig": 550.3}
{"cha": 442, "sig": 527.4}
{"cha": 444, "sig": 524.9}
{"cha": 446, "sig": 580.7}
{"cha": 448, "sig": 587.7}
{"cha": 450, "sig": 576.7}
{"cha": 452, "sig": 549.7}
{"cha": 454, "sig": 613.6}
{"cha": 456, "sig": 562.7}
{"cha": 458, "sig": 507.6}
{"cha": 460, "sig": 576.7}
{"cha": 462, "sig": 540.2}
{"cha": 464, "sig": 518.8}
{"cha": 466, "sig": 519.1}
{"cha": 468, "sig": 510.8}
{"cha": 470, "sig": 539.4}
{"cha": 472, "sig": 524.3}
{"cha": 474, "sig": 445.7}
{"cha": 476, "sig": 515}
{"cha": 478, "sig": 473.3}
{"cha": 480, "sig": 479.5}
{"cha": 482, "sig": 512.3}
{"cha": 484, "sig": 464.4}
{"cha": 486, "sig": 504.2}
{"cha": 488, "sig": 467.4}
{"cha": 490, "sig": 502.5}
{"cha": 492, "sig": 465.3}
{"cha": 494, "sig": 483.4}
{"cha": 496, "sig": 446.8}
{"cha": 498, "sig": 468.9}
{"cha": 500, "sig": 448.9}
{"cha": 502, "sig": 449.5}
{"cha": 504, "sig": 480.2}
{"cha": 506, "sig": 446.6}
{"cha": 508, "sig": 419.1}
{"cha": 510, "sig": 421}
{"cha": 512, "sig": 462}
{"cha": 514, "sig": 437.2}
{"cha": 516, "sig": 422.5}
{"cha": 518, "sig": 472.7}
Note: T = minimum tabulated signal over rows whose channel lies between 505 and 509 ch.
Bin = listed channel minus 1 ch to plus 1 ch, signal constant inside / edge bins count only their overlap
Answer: 419.1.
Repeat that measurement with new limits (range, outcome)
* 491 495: 465.3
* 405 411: 406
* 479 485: 464.4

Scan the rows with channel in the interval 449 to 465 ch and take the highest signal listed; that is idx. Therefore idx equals 613.6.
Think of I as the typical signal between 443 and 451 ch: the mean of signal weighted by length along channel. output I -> 568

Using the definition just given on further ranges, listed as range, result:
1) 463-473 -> 522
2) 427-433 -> 418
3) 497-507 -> 459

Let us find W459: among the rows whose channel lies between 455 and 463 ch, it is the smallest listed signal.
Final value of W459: 507.6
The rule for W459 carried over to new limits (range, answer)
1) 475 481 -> 473.3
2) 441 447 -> 524.9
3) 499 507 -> 446.6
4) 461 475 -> 445.7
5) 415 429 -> 369.5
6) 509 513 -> 421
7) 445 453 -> 549.7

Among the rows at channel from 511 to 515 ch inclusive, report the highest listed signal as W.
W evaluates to 462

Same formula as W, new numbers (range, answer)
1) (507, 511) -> 421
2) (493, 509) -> 483.4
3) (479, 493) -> 512.3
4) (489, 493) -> 502.5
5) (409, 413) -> 416.9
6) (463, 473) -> 539.4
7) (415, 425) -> 411.9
